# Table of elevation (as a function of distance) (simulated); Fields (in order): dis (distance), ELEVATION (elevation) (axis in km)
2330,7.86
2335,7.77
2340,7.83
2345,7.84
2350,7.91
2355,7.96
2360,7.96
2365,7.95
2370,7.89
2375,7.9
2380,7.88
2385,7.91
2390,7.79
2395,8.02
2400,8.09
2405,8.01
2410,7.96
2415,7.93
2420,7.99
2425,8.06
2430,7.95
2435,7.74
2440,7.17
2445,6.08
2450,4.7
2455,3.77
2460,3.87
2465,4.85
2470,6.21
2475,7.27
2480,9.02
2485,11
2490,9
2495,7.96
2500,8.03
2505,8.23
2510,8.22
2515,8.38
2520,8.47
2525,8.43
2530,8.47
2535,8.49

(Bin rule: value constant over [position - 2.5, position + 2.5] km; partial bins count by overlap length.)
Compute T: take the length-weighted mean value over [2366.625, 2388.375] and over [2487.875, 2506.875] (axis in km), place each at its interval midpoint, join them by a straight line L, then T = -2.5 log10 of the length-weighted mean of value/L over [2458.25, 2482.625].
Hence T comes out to 0.28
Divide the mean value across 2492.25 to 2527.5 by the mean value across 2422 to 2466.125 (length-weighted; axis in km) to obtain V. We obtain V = 1.36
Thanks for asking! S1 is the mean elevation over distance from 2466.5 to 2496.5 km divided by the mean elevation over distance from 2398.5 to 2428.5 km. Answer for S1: 1.04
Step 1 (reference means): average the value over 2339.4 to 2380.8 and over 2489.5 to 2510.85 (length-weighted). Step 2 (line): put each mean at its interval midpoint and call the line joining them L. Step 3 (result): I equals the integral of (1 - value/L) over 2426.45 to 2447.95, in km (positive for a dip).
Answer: 2.3 km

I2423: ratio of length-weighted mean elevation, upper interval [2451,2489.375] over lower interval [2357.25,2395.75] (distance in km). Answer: 0.84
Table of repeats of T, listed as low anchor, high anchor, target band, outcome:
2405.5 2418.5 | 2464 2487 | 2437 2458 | 0.40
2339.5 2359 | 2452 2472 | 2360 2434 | -0.23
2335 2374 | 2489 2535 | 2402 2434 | 0.01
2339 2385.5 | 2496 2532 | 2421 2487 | 0.21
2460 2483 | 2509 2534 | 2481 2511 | -0.18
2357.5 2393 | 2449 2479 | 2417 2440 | -0.23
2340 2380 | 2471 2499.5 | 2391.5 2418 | 0.02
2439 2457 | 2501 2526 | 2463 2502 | -0.15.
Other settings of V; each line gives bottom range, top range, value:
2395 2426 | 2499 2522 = 1.03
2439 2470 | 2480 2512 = 1.73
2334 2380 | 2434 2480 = 0.74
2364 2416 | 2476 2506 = 1.11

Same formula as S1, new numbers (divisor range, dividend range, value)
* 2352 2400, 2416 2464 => 0.80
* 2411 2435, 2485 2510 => 1.08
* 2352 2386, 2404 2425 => 1.01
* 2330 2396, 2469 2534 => 1.07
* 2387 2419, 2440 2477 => 0.67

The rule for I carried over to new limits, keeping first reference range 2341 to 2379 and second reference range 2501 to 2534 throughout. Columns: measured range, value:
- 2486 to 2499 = -0.7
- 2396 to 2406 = 0.0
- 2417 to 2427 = 0.1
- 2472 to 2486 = -0.9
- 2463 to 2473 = 3.1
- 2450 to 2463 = 6.6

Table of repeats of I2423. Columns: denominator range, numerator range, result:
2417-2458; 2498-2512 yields 1.22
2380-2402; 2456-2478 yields 0.69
